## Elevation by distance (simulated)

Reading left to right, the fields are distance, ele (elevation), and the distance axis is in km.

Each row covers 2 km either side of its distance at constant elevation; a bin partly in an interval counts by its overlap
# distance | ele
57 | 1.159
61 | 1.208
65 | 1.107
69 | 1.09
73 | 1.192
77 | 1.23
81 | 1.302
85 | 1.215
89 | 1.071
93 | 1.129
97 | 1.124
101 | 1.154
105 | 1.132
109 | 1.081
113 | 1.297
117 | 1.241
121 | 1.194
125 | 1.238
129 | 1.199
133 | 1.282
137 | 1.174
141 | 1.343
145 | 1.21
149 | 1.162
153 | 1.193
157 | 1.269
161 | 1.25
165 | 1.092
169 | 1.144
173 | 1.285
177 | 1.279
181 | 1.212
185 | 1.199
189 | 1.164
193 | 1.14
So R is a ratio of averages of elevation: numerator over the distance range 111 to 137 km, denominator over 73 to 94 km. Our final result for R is 1.04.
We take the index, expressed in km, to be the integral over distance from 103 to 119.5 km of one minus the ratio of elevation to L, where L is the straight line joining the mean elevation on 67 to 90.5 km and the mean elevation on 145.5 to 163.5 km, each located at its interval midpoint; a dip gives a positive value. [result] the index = 0.1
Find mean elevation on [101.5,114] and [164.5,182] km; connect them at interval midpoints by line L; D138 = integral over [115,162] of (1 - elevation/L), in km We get -1.84 km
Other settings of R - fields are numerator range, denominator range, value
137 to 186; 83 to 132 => 1.04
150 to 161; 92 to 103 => 1.08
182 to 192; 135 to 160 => 0.96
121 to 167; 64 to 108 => 1.05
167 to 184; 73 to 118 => 1.04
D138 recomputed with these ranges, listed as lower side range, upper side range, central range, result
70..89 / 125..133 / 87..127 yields 1.80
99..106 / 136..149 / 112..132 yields -0.75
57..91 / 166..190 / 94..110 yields 0.80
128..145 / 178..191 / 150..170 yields 0.54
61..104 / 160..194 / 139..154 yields -0.56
